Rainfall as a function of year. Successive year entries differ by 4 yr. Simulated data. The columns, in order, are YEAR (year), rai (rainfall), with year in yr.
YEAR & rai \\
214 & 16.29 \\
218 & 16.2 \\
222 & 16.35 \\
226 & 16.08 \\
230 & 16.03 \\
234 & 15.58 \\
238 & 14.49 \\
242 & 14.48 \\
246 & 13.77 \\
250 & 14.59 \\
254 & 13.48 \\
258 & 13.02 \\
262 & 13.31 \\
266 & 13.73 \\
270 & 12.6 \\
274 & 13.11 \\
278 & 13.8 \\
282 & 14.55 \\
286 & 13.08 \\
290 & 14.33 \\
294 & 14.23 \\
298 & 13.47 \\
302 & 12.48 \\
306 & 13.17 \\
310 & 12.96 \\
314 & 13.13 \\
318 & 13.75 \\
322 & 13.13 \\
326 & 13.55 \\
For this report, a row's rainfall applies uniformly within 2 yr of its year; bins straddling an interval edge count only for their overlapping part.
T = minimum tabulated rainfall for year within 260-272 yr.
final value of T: 12.6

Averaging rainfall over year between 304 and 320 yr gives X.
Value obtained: 13.3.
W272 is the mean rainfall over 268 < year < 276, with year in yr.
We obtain 12.9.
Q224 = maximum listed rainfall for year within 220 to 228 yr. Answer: 16.35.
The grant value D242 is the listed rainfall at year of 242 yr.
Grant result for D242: 14.48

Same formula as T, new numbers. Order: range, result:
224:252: 13.77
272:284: 13.11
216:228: 16.08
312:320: 13.13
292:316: 12.48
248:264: 13.02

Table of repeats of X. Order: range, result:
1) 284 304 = 13.5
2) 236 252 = 14.3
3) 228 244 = 15.1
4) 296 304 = 13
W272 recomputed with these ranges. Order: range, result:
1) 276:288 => 13.8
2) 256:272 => 13.2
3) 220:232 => 16.2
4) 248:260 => 13.7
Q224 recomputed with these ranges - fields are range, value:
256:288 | 14.55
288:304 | 14.33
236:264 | 14.59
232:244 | 15.58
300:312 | 13.17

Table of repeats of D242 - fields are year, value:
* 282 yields 14.55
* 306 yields 13.17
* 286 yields 13.08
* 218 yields 16.2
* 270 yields 12.6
